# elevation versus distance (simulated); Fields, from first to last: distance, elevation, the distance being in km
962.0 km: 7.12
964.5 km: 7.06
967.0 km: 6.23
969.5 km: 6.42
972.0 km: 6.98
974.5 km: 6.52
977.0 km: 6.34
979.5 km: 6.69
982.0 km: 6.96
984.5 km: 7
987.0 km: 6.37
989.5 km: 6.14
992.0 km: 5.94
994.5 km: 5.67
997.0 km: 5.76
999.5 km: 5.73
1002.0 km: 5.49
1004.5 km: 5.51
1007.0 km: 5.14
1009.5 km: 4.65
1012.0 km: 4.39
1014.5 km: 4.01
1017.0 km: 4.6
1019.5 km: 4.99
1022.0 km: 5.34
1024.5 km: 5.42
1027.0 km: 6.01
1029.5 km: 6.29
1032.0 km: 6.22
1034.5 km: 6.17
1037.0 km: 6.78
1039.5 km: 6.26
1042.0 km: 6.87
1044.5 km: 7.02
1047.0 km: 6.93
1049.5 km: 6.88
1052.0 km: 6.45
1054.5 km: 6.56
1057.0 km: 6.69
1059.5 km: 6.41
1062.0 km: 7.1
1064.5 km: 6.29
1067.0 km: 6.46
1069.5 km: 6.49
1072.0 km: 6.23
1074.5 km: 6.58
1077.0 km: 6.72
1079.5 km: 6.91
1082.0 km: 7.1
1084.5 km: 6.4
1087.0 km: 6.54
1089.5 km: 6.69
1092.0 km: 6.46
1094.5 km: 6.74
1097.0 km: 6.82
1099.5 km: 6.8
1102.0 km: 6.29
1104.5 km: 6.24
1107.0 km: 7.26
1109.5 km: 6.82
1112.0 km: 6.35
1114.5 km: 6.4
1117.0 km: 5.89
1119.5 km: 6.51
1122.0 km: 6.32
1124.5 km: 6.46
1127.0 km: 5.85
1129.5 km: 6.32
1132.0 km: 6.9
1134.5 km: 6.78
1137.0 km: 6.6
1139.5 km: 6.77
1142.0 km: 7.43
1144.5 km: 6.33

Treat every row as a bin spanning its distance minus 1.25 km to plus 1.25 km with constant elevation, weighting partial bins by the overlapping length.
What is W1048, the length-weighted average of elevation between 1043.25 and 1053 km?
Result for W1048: 6.83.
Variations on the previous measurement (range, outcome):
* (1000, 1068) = 5.96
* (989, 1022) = 5.22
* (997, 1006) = 5.59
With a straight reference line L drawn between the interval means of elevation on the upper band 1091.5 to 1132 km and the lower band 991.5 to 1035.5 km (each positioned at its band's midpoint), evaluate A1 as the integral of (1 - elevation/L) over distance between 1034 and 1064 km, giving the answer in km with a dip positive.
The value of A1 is -4.6 km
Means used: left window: 5.39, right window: 6.48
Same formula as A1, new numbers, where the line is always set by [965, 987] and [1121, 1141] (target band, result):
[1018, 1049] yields 1.9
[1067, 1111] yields -0.7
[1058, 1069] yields 0.0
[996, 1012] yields 3.2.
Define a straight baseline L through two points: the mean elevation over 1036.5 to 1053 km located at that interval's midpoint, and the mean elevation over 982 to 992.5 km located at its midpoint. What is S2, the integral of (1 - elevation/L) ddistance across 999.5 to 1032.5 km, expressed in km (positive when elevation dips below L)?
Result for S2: 6.9 km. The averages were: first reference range 6.46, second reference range 6.74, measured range 5.23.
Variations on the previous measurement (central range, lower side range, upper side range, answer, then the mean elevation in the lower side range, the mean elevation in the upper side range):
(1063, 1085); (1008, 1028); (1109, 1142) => -3.3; 4.92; 6.49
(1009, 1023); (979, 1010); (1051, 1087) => 3.4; 5.94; 6.6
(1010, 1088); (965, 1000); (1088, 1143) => 3.1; 6.37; 6.57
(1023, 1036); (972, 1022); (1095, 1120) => -0.2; 5.7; 6.54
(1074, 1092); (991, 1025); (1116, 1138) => -2.2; 5.18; 6.41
